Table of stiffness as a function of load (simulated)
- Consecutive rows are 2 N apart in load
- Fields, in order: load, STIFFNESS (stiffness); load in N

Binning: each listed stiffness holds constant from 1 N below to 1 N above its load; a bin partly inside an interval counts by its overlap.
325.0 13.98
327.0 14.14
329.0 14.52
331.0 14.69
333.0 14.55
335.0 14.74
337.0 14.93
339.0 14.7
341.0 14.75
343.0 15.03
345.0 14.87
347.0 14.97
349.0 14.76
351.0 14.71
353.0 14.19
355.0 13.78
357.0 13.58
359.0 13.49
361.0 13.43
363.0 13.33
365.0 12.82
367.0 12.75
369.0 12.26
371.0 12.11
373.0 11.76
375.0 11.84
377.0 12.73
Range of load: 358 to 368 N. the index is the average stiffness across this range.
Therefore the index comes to 13.2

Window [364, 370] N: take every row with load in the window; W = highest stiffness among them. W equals 12.82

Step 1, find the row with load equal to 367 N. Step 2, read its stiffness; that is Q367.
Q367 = 12.75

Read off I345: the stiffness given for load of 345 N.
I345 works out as 14.87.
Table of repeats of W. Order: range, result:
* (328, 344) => 15.03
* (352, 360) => 14.19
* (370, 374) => 12.11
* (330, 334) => 14.69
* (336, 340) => 14.93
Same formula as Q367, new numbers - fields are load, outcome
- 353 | 14.19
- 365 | 12.82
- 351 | 14.71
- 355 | 13.78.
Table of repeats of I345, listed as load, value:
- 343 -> 15.03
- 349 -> 14.76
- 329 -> 14.52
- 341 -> 14.75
